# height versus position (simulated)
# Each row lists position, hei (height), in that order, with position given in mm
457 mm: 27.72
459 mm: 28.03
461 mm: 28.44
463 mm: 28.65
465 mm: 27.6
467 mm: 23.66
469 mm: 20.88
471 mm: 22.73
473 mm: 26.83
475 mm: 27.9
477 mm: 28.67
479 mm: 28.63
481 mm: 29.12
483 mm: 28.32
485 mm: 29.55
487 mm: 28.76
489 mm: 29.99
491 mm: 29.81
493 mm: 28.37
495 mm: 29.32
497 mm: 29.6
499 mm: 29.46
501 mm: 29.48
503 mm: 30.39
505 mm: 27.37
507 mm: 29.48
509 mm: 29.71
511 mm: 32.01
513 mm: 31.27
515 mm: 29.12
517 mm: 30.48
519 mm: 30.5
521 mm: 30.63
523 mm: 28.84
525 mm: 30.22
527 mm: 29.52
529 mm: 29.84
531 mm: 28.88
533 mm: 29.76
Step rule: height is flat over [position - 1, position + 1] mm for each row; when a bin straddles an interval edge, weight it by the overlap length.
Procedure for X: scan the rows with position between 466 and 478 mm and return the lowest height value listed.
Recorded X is 20.88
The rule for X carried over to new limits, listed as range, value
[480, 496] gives 28.32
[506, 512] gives 29.48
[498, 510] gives 27.37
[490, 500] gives 28.37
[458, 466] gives 27.6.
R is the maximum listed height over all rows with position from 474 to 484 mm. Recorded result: 29.12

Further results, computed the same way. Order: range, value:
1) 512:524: 31.27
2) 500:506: 30.39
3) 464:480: 28.67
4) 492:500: 29.6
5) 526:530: 29.84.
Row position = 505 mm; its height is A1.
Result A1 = 27.37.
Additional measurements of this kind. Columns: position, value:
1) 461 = 28.44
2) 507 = 29.48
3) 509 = 29.71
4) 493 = 28.37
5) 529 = 29.84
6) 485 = 29.55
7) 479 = 28.63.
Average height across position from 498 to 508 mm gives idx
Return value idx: 29.2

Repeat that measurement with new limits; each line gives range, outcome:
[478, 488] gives 28.9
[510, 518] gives 30.7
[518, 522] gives 30.6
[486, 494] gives 29.2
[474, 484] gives 28.5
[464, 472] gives 23.7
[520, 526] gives 29.9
